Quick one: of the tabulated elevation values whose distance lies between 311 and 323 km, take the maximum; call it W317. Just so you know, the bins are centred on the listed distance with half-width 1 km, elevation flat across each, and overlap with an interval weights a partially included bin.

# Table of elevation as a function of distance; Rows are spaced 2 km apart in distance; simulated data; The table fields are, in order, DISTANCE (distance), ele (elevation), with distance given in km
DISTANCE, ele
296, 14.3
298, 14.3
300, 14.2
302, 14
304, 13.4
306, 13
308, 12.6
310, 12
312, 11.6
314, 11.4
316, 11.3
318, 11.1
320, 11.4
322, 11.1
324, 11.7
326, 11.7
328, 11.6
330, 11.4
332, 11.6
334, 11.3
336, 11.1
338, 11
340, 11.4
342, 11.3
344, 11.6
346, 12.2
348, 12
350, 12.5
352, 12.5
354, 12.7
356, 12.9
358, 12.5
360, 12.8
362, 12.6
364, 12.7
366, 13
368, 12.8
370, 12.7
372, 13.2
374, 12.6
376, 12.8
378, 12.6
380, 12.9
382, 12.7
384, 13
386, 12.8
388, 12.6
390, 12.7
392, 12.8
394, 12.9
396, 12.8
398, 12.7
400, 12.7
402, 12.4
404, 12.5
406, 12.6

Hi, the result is 11.6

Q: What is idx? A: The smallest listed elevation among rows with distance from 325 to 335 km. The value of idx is 11.3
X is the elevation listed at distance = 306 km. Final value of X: 13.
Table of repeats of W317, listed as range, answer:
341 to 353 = 12.5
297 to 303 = 14.3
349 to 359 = 12.9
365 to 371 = 13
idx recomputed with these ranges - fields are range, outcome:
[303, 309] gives 12.6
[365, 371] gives 12.7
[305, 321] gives 11.1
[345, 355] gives 12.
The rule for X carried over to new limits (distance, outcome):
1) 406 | 12.6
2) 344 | 11.6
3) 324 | 11.7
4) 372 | 13.2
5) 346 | 12.2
